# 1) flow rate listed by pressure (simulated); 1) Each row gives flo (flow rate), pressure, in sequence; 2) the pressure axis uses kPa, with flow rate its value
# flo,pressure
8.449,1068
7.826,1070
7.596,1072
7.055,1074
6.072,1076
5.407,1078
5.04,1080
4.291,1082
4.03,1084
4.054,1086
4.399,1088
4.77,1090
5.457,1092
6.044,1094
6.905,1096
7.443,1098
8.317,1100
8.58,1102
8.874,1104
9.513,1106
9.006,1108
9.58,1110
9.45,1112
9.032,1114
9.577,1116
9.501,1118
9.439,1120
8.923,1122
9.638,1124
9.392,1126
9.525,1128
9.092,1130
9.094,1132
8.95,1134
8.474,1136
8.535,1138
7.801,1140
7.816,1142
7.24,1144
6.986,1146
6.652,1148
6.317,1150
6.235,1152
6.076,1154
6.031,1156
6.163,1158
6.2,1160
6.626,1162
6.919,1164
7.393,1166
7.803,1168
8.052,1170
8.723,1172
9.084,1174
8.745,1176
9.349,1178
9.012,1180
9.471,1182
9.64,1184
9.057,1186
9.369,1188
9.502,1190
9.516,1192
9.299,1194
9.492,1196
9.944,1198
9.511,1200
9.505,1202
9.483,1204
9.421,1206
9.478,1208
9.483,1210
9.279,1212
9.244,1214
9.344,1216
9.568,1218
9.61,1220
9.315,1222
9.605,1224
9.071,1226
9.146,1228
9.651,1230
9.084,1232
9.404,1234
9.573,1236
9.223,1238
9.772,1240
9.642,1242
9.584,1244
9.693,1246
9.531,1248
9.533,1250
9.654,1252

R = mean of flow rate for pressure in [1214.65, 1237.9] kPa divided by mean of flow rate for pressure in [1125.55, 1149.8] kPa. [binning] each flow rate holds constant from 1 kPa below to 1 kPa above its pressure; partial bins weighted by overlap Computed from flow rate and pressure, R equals 1.1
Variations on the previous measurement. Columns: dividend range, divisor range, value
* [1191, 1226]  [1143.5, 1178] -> 1.32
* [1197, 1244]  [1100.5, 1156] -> 1.12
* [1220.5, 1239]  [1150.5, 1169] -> 1.42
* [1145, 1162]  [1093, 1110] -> 0.78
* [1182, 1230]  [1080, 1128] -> 1.23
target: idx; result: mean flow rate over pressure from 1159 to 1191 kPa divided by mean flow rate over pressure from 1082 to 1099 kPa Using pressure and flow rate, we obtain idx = 1.58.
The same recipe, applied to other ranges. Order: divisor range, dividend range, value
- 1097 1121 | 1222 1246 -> 1.05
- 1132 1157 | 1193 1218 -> 1.29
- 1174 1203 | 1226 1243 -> 1.00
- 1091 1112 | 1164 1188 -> 1.08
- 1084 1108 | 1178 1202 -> 1.40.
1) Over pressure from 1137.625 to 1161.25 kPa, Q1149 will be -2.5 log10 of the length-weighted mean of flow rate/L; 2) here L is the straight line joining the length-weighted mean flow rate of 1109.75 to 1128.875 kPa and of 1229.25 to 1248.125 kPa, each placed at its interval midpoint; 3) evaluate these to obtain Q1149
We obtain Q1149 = 0.36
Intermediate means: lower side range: 9.4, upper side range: 9.51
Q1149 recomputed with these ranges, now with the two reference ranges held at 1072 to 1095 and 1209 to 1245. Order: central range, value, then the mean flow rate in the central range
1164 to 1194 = -0.11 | 8.86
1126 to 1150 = -0.20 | 8.17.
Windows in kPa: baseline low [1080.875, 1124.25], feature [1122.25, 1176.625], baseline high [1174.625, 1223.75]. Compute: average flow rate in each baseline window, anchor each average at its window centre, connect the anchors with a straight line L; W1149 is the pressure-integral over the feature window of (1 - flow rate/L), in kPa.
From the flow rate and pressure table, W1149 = 4.14 kPa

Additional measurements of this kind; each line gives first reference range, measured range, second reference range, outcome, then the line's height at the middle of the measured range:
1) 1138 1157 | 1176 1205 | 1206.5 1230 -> -3.5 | 8.41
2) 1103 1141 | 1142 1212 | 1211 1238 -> 7.3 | 9.26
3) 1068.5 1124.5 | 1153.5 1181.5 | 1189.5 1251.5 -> 3.0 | 8.56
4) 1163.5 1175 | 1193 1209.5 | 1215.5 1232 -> -1.3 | 8.84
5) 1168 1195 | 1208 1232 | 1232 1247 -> 0.0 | 9.38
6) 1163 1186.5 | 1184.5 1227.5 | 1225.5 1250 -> -2.0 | 9.02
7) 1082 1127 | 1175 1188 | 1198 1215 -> -0.3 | 9.03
